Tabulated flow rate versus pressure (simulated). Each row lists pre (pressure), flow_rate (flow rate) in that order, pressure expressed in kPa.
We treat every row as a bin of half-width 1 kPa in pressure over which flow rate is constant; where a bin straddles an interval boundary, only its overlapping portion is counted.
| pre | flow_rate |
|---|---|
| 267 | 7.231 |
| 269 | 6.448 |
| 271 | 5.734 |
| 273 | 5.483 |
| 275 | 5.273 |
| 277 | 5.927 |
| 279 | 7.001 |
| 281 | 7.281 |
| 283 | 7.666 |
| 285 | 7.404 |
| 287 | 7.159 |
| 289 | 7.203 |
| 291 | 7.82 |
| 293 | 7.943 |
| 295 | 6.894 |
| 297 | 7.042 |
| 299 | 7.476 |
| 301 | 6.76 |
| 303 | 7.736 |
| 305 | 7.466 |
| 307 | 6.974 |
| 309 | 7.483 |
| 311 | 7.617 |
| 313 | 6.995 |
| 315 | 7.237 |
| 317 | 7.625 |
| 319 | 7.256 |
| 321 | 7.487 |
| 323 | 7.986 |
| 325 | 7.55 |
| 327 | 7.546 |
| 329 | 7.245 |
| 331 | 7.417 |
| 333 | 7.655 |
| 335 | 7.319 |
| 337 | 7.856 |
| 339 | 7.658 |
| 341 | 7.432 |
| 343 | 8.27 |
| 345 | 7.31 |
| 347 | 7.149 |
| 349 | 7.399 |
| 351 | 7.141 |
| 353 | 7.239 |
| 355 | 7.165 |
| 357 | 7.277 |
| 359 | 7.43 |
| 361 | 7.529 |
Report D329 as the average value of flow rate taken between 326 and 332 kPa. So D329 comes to 7.4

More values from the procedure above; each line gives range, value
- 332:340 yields 7.62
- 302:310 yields 7.41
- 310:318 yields 7.37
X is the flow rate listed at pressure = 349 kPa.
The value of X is 7.399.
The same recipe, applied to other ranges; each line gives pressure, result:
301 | 6.76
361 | 7.529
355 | 7.165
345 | 7.31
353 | 7.239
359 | 7.43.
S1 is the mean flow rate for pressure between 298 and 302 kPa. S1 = 7.12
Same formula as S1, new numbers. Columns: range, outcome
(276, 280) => 6.46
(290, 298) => 7.42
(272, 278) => 5.56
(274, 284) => 6.63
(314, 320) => 7.37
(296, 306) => 7.3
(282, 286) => 7.54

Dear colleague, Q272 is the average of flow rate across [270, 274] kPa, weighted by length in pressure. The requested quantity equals 5.61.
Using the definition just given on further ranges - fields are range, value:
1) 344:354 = 7.25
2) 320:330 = 7.56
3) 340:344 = 7.85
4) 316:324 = 7.59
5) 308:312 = 7.55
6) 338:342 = 7.54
